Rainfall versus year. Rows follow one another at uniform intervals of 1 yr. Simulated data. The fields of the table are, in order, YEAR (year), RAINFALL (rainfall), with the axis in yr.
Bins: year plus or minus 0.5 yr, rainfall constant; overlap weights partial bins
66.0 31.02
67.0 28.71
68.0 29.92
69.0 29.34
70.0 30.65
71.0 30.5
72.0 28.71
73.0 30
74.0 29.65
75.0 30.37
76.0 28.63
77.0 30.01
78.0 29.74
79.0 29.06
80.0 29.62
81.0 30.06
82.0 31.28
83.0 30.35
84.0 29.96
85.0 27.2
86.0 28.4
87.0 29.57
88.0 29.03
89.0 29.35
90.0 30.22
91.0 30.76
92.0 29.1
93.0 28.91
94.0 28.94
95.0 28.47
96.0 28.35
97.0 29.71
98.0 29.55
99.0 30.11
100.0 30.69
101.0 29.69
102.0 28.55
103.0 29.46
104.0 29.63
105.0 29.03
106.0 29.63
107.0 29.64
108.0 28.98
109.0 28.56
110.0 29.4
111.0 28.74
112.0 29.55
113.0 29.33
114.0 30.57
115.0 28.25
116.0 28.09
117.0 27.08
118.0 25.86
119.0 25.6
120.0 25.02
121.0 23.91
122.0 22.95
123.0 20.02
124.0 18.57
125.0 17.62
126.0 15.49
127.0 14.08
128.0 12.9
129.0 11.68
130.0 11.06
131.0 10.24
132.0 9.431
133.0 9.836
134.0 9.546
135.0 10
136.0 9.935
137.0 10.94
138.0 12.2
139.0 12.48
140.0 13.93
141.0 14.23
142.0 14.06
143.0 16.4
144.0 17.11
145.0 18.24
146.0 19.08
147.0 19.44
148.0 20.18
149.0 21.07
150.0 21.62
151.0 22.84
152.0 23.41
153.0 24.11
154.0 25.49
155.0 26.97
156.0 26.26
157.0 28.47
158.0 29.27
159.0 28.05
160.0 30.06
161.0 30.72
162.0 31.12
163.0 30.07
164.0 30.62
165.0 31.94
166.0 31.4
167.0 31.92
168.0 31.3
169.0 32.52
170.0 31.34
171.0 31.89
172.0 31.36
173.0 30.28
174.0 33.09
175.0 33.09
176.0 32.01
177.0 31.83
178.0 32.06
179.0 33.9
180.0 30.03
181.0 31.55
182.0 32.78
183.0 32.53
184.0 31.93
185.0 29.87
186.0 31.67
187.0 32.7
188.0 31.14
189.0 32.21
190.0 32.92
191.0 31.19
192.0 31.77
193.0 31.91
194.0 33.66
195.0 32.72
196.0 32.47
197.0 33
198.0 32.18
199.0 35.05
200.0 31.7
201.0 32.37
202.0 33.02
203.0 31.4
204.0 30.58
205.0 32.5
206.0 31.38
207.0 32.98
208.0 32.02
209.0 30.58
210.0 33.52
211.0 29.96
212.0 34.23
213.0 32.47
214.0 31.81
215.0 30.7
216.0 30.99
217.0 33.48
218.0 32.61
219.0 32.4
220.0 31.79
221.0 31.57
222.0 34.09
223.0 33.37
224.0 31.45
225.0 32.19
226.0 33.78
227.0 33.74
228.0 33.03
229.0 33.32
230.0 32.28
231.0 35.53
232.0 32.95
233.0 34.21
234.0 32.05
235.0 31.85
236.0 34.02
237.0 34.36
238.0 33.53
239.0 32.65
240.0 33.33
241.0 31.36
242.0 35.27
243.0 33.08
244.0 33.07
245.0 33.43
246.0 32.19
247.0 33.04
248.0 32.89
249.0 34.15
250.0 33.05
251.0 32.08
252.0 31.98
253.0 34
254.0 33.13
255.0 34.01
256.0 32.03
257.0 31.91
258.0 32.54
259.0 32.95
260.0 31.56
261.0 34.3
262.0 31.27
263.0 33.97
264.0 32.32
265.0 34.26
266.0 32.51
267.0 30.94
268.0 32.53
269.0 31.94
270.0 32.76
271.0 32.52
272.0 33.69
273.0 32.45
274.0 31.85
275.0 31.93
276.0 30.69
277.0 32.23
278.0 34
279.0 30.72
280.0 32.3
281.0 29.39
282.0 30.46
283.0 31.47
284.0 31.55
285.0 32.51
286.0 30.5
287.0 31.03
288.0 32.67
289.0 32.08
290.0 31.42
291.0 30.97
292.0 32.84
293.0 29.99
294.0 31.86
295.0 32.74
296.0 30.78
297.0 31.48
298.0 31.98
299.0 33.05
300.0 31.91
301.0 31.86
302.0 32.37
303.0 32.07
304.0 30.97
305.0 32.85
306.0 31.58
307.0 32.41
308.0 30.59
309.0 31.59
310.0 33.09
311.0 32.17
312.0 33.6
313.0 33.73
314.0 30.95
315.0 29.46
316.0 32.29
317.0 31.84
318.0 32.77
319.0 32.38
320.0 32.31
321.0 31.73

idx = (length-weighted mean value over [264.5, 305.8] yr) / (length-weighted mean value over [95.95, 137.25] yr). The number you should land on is 1.40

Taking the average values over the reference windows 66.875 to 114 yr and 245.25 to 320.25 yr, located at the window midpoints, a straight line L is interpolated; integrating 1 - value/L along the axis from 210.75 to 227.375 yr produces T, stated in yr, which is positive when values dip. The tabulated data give -0.6 yr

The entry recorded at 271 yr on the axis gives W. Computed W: 32.52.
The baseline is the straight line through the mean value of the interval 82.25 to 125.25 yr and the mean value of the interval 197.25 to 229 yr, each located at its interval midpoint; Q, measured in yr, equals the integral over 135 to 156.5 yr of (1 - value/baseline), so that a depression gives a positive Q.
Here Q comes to 8.2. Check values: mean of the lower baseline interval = 28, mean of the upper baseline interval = 32.4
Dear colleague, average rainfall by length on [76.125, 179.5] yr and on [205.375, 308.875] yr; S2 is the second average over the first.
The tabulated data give 1.28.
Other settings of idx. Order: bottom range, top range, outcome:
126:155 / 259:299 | 2.03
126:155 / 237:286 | 2.07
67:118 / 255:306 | 1.09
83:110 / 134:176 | 0.82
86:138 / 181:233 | 1.36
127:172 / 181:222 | 1.51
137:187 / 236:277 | 1.23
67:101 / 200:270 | 1.11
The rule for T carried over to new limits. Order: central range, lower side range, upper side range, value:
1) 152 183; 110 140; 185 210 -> -4.42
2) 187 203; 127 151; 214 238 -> -3.80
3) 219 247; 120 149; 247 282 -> -4.80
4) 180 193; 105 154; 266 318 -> -4.10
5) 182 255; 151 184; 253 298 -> -3.48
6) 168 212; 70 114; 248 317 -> -1.76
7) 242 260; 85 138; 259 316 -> -1.56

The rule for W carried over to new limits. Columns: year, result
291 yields 30.97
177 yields 31.83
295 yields 32.74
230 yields 32.28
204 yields 30.58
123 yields 20.02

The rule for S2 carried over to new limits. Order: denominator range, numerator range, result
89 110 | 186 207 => 1.10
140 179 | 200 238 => 1.22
